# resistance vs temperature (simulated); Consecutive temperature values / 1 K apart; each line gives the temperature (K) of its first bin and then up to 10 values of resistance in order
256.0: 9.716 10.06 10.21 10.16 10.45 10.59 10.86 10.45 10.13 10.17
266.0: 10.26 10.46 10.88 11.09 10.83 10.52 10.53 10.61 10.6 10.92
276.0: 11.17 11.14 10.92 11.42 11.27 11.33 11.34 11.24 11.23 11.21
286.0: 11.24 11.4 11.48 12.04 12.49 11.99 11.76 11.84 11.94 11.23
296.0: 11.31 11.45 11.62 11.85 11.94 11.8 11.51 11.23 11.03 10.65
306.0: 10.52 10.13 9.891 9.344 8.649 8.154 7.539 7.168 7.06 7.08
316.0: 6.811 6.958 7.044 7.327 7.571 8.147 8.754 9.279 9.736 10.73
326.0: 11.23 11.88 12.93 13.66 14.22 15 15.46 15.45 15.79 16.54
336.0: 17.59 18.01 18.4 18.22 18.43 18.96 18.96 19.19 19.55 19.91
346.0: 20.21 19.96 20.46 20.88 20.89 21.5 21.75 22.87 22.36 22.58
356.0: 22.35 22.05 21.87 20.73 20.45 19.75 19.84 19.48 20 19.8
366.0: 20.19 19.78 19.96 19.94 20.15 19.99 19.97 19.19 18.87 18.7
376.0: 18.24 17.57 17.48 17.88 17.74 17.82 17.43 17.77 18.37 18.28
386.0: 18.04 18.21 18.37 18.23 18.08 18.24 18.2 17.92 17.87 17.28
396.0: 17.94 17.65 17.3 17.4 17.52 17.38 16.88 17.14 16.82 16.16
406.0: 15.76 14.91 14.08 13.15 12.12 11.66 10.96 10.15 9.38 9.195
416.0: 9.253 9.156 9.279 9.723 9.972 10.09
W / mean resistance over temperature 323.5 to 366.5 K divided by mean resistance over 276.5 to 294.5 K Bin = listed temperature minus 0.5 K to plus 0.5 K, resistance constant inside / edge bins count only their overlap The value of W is 1.6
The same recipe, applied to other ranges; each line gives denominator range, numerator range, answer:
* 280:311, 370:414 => 1.52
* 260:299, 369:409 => 1.59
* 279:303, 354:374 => 1.77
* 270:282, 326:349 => 1.57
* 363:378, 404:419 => 0.61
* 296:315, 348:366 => 2.10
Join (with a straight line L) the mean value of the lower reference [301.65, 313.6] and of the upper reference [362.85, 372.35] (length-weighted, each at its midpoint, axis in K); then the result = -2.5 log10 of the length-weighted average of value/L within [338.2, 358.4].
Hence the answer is -0.233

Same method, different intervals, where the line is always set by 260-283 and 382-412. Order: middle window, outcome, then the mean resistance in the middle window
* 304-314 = 0.349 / 9.11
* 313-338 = 0.173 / 11.5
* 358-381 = -0.247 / 19.4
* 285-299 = 0.010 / 11.7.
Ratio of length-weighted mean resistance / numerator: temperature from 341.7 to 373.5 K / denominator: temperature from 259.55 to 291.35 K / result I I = 1.87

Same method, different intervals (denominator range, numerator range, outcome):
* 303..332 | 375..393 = 1.85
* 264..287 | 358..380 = 1.78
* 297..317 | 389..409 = 1.76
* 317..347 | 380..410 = 1.19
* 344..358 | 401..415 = 0.64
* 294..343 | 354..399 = 1.61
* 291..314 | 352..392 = 1.85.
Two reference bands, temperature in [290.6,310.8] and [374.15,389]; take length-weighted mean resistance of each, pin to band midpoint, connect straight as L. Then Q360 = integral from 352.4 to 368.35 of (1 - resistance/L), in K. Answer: -4.7 K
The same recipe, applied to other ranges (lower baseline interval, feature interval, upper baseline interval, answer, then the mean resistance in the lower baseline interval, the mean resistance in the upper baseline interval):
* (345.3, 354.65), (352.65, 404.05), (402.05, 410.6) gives -2.5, 21.2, 15.1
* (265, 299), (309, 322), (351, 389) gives 6.2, 11.2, 19.6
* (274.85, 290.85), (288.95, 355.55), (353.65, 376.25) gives 9.8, 11.4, 20.3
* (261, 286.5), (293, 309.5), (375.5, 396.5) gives 1.9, 10.9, 18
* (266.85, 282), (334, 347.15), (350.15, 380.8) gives -0.8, 10.9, 20.1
